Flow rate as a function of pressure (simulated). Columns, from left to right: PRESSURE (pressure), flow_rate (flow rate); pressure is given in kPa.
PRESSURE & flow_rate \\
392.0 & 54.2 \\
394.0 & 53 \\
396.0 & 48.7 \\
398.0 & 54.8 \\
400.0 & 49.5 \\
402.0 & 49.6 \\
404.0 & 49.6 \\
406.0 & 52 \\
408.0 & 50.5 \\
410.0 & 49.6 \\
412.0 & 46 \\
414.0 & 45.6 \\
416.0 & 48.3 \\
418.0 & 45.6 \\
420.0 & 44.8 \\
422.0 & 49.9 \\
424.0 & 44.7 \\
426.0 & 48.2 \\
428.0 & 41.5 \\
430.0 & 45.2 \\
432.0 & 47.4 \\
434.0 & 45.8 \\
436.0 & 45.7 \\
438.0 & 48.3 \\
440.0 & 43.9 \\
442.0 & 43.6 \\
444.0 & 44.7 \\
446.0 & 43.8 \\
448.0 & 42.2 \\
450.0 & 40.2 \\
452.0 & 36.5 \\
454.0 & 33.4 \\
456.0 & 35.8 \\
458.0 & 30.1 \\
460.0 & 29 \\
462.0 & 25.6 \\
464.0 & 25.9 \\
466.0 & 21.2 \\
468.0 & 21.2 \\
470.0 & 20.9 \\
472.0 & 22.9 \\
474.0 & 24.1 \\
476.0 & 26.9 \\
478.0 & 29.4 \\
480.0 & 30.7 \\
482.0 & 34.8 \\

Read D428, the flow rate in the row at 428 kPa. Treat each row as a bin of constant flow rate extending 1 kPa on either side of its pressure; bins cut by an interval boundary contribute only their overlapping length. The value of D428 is 41.5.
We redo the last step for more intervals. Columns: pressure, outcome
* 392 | 54.2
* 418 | 45.6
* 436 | 45.7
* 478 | 29.4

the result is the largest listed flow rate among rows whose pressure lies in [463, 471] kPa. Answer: 25.9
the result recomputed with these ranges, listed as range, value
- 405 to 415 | 52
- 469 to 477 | 26.9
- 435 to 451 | 48.3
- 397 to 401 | 54.8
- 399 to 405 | 49.6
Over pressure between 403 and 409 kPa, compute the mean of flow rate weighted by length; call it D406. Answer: 50.7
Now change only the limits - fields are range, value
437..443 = 45.3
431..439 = 46.8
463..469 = 22.8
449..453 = 38.4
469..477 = 23.7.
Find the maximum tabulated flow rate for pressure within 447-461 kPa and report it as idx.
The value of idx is 42.2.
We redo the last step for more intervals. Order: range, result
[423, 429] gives 48.2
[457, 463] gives 30.1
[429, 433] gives 47.4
